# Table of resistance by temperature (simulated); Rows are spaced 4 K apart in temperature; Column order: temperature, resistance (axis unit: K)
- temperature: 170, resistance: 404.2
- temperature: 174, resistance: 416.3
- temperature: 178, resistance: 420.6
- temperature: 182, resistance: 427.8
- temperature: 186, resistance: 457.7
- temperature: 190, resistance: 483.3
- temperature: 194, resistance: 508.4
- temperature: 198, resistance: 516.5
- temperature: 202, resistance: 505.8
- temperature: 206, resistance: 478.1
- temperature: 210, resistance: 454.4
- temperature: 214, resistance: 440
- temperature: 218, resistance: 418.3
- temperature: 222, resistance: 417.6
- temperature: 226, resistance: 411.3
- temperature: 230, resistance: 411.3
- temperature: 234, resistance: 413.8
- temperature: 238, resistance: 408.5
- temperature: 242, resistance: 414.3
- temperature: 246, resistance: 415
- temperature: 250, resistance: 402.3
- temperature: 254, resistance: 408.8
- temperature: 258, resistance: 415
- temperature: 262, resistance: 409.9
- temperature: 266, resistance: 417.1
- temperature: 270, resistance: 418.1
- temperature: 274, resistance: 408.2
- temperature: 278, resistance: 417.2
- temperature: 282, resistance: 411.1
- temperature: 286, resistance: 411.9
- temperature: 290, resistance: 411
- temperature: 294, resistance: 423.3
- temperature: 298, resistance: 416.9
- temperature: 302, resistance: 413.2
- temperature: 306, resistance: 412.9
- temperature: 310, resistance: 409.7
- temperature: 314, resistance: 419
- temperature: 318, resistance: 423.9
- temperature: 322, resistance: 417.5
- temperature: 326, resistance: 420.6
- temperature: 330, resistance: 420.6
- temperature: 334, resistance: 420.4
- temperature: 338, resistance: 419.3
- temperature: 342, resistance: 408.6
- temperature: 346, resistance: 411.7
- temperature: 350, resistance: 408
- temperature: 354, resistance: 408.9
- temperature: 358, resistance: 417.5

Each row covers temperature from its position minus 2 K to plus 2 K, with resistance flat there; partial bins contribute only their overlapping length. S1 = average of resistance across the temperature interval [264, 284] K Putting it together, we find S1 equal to 414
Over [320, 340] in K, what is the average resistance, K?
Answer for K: 420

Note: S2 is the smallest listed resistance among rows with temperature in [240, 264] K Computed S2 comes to 402.3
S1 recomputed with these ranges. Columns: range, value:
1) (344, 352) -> 410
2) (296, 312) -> 413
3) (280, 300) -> 415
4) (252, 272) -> 414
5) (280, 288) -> 412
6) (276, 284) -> 414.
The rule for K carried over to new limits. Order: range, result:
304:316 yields 414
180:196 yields 469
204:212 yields 466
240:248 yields 415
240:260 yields 411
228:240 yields 411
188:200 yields 503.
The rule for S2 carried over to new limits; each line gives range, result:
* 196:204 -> 505.8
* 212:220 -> 418.3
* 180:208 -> 427.8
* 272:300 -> 408.2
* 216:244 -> 408.5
